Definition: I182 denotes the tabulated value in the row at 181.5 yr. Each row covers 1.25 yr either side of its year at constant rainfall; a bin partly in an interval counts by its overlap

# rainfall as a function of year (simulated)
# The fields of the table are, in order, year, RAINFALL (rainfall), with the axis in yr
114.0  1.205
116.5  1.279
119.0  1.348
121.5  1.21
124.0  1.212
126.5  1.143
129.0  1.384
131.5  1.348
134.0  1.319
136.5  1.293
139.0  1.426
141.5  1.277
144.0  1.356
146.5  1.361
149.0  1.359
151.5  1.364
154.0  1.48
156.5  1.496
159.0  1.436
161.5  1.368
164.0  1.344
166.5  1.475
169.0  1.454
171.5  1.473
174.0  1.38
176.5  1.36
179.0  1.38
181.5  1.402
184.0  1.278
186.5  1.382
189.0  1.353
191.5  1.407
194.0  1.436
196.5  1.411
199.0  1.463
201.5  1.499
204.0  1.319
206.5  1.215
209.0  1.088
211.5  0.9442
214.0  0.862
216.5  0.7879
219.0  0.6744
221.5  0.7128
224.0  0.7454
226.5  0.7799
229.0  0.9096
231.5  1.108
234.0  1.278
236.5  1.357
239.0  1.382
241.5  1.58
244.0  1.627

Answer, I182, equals 1.402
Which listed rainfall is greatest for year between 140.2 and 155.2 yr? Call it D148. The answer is 1.48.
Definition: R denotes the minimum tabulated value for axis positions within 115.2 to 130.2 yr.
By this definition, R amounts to 1.143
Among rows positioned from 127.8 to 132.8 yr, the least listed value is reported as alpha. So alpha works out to 1.348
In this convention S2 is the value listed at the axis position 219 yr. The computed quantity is 0.6744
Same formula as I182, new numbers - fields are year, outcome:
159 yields 1.436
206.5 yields 1.215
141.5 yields 1.277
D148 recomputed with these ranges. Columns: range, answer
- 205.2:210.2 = 1.215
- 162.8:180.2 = 1.475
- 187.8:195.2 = 1.436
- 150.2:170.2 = 1.496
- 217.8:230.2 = 0.9096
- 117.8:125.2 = 1.348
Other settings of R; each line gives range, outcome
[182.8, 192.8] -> 1.278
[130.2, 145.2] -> 1.277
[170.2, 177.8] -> 1.36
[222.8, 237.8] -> 0.7454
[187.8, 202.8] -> 1.353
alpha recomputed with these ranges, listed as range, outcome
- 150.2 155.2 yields 1.364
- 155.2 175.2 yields 1.344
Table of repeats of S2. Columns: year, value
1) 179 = 1.38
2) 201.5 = 1.499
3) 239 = 1.382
